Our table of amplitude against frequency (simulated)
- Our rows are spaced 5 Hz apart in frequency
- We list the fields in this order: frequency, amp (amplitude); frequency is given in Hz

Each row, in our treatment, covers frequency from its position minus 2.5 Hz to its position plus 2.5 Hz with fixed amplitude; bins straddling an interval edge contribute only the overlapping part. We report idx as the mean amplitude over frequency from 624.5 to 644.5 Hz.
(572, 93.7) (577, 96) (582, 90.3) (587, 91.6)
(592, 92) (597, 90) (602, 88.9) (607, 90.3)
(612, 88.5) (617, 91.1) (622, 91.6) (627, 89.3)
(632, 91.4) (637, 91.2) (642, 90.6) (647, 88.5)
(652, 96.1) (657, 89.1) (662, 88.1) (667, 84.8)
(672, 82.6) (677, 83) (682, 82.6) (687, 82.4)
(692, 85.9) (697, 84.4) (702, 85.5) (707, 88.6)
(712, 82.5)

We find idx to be 90.6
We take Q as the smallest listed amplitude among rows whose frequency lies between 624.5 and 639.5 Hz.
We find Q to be 89.3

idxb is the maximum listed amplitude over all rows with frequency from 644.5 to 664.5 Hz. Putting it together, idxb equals 96.1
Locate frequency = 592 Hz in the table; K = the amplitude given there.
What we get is 92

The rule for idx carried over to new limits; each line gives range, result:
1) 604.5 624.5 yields 90.4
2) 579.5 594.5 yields 91.3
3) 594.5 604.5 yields 89.5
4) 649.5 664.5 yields 91.1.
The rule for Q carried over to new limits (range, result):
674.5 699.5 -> 82.4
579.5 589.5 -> 90.3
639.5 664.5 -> 88.1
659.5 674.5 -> 82.6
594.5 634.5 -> 88.5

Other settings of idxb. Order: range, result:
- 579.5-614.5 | 92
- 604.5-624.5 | 91.6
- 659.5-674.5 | 88.1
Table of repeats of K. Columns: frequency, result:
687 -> 82.4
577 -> 96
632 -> 91.4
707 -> 88.6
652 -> 96.1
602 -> 88.9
